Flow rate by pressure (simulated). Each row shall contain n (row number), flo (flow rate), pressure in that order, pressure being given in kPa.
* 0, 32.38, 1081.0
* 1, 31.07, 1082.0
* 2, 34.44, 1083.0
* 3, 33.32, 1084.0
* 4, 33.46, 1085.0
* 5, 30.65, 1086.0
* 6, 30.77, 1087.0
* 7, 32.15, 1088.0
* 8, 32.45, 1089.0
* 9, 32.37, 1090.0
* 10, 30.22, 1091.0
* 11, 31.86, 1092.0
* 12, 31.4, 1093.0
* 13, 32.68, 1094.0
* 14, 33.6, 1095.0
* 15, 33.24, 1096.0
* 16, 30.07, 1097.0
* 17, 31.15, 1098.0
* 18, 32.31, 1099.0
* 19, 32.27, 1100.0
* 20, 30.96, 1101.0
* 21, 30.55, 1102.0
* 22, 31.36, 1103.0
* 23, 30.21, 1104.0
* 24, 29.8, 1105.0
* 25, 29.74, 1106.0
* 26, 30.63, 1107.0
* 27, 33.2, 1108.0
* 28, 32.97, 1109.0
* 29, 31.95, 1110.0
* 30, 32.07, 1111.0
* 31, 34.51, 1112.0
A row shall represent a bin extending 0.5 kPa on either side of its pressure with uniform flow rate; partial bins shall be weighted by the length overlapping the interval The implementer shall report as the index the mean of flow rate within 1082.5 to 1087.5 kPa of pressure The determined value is 32.5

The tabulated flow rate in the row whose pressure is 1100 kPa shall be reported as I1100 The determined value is 32.27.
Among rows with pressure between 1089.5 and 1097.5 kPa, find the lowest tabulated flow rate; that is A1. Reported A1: 30.07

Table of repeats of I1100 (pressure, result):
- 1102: 30.55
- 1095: 33.6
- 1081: 32.38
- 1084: 33.32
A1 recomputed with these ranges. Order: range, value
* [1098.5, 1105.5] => 29.8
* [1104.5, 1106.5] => 29.74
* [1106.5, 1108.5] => 30.63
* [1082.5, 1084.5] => 33.32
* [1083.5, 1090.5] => 30.65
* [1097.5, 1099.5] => 31.15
